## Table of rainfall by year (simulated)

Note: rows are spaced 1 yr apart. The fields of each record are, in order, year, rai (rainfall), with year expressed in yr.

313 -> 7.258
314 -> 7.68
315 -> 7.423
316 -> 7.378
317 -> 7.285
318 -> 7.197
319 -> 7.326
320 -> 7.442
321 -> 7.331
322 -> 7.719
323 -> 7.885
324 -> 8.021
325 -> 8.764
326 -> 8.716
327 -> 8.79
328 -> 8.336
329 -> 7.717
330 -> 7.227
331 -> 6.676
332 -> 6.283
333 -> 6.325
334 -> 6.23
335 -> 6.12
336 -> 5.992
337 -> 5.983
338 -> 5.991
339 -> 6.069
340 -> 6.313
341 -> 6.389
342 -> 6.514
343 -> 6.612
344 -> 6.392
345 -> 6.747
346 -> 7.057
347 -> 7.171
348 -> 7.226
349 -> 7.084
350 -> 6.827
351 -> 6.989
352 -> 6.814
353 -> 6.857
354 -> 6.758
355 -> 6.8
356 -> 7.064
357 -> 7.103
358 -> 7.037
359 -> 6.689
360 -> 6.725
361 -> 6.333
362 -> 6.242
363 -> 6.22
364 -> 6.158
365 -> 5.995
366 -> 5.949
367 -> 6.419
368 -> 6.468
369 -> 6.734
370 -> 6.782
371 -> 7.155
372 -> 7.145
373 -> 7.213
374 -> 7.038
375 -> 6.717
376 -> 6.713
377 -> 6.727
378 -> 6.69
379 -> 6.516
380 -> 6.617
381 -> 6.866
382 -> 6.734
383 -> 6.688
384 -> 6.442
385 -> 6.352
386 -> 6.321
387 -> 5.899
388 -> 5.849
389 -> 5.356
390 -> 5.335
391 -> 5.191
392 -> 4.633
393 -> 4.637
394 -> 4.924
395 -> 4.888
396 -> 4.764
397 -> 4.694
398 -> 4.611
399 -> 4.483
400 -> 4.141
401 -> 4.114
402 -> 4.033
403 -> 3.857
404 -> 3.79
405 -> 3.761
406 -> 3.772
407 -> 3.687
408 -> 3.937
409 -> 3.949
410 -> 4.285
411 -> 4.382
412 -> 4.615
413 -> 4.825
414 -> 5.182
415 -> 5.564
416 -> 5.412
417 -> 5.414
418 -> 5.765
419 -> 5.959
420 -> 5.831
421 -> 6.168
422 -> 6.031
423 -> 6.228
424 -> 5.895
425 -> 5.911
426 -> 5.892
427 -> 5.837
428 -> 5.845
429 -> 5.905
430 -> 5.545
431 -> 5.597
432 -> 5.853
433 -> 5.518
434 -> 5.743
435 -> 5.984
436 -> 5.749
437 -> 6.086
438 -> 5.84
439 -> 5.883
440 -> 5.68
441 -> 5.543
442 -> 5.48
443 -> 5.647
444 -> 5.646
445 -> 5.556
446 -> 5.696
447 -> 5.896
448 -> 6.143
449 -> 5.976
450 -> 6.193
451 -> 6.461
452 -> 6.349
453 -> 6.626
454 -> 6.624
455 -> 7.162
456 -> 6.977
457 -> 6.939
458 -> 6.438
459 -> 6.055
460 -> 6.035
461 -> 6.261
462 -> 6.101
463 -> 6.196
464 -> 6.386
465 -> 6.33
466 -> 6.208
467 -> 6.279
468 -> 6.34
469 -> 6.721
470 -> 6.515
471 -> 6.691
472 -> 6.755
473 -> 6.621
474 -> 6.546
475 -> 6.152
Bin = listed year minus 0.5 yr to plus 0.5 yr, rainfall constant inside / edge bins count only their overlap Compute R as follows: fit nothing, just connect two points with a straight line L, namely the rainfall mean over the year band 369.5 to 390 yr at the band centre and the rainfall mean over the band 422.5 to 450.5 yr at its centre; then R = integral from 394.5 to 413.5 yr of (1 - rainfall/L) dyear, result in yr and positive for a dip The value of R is 6.1 yr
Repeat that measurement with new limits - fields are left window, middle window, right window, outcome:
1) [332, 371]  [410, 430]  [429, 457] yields 1.8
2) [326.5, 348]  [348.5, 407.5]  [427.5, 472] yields 5.2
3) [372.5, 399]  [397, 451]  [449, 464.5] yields 7.9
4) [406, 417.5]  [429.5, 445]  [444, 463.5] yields -0.2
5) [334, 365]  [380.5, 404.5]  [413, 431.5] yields 3.6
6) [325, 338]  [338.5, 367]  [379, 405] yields -1.0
